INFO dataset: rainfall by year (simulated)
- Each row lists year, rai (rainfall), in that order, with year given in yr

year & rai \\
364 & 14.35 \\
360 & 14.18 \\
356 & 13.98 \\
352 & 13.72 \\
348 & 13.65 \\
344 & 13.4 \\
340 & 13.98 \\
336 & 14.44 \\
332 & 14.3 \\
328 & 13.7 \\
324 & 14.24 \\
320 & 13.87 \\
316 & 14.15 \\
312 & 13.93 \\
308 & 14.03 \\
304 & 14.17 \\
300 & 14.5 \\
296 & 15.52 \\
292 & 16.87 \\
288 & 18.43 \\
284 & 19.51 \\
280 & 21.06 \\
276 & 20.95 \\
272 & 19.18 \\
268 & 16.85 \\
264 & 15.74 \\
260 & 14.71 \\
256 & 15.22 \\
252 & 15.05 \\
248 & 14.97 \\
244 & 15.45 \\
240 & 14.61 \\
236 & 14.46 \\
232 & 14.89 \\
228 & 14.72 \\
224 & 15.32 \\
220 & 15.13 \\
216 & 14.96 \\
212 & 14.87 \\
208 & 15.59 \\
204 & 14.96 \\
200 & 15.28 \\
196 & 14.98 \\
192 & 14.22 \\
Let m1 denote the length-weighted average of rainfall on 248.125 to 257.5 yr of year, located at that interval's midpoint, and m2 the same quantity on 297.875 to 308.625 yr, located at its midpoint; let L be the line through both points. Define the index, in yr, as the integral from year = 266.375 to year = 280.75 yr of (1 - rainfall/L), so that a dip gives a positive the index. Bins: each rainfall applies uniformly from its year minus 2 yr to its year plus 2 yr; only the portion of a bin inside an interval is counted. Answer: -4.6 yr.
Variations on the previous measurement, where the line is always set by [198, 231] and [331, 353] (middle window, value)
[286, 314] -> -2.0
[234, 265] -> -0.5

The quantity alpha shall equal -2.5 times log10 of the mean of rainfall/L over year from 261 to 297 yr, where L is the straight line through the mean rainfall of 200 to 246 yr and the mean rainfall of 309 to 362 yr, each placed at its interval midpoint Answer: -0.25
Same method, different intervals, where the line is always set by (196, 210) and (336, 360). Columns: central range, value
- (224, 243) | 0.01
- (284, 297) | -0.21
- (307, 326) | 0.01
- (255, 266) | -0.04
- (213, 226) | 0.00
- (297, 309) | -0.01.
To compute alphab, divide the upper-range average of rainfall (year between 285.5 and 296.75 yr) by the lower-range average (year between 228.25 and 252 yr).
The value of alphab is 1.16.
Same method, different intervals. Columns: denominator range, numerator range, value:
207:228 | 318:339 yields 0.93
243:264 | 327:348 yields 0.92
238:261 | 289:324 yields 0.98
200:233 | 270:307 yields 1.17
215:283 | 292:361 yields 0.88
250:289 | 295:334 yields 0.80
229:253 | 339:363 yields 0.93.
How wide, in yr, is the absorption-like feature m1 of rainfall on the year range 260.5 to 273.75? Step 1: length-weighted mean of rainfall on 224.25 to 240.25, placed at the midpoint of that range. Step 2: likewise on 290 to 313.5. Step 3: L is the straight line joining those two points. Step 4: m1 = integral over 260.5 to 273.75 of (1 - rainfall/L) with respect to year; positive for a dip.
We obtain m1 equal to -1.9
